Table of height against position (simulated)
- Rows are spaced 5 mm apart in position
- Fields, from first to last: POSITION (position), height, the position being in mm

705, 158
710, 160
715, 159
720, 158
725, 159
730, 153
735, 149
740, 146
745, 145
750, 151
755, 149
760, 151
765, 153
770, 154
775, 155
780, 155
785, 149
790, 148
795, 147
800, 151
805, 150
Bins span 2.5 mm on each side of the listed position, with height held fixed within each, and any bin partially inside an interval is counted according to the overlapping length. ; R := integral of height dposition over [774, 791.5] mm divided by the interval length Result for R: 152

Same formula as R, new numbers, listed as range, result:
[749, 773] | 152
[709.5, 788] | 153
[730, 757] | 148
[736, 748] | 146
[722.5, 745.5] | 151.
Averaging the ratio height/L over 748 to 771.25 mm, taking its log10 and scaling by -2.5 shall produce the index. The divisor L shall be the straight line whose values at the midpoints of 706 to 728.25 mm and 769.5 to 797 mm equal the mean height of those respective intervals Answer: 0.02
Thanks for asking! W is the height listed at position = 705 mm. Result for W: 158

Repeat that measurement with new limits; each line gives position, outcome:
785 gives 149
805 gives 150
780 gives 155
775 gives 155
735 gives 149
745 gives 145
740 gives 146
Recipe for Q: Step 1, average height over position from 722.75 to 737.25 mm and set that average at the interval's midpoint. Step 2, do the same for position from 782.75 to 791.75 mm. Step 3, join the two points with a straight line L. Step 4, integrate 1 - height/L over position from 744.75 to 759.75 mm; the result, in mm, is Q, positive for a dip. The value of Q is 0.24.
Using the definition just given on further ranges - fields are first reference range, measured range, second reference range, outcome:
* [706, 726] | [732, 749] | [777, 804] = 1.0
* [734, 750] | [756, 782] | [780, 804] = -0.9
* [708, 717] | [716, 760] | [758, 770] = 1.3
